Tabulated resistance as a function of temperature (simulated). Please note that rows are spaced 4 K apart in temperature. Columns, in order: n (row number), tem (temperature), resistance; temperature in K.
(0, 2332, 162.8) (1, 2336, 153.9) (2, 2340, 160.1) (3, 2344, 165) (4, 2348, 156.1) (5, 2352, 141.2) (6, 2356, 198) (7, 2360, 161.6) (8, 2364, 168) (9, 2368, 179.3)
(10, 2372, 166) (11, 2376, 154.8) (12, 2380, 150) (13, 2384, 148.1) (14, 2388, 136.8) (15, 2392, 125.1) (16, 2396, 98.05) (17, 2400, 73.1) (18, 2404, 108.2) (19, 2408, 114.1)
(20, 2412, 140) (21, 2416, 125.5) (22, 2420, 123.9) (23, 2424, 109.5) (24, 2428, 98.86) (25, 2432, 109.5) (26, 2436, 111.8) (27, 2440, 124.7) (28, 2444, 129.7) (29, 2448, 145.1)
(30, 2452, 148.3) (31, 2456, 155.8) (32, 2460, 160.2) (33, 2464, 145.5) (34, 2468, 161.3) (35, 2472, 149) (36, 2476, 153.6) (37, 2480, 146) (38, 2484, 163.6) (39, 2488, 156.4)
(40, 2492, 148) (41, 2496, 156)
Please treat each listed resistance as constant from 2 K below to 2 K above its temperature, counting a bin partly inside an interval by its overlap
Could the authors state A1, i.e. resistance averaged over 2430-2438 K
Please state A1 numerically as 111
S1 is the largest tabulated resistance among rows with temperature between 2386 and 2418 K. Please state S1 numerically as 140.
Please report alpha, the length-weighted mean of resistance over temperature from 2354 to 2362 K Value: 180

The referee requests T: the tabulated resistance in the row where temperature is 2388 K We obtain 136.8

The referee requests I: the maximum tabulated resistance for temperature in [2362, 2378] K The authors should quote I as 179.3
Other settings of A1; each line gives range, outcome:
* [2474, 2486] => 154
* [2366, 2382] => 163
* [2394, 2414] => 107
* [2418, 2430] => 111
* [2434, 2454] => 132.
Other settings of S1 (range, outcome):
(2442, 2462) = 160.2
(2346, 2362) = 198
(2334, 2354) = 165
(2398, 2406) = 108.2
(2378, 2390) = 150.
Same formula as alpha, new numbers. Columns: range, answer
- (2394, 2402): 85.6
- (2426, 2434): 104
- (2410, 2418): 133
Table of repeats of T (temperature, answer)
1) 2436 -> 111.8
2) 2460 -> 160.2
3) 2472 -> 149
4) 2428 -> 98.86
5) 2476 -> 153.6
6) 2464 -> 145.5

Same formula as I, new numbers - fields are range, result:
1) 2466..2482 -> 161.3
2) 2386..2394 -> 136.8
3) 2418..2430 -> 123.9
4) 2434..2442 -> 124.7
